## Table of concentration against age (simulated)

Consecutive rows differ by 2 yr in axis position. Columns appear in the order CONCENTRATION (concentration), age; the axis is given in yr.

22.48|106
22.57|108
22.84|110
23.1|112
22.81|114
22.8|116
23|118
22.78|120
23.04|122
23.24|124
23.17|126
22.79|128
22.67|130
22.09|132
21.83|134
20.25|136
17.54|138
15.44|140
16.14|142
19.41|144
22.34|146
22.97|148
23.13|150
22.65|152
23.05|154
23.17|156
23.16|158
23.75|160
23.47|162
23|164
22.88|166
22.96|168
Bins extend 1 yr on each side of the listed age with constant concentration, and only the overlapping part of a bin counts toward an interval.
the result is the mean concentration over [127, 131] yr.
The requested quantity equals 22.7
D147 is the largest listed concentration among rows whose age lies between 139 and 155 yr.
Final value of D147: 23.13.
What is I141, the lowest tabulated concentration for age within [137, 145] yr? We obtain 15.44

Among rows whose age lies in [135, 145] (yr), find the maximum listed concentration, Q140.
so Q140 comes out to 20.25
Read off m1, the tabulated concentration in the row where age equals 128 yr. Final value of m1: 22.79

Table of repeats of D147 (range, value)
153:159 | 23.17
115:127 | 23.24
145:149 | 22.97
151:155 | 23.05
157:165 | 23.75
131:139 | 22.09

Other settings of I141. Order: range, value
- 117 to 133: 22.09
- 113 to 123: 22.78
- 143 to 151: 19.41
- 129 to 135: 21.83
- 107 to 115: 22.57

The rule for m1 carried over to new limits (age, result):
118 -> 23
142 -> 16.14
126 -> 23.17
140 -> 15.44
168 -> 22.96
